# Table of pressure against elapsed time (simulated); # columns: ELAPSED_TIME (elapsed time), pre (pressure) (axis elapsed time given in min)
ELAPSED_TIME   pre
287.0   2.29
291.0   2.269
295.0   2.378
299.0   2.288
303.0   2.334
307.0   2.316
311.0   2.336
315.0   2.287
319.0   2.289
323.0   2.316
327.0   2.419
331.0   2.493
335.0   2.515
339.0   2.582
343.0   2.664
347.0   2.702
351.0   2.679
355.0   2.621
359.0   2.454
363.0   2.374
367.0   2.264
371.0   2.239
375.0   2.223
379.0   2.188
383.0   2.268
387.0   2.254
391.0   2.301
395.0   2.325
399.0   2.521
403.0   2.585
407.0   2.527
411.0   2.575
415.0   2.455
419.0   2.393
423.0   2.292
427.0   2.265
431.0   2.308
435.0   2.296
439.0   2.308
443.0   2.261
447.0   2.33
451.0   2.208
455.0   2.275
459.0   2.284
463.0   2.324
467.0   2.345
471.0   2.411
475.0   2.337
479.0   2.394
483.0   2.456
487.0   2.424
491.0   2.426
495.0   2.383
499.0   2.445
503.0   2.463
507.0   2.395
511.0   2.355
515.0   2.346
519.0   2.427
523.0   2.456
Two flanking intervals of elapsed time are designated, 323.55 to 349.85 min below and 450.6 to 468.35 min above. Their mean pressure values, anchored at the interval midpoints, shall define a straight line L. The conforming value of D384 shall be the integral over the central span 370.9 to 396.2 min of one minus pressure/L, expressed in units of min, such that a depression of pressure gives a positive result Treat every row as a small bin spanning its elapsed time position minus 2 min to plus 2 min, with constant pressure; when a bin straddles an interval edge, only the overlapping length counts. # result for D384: 2.0 min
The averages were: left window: 2.55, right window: 2.29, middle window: 2.26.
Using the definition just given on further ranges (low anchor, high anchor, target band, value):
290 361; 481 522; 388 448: 1.14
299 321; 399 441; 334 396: -1.54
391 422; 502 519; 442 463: 1.34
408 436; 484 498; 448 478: 1.07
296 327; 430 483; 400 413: -1.35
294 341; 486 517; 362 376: 0.67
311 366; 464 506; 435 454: 1.16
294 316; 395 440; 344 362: -1.86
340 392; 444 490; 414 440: 0.47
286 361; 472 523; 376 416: 0.48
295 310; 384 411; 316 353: -2.41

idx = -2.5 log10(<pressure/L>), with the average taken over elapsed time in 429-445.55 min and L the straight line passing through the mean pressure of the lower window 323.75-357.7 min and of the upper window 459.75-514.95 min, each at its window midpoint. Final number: 0.07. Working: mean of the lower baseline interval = 2.57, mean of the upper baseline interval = 2.39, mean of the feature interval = 2.29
